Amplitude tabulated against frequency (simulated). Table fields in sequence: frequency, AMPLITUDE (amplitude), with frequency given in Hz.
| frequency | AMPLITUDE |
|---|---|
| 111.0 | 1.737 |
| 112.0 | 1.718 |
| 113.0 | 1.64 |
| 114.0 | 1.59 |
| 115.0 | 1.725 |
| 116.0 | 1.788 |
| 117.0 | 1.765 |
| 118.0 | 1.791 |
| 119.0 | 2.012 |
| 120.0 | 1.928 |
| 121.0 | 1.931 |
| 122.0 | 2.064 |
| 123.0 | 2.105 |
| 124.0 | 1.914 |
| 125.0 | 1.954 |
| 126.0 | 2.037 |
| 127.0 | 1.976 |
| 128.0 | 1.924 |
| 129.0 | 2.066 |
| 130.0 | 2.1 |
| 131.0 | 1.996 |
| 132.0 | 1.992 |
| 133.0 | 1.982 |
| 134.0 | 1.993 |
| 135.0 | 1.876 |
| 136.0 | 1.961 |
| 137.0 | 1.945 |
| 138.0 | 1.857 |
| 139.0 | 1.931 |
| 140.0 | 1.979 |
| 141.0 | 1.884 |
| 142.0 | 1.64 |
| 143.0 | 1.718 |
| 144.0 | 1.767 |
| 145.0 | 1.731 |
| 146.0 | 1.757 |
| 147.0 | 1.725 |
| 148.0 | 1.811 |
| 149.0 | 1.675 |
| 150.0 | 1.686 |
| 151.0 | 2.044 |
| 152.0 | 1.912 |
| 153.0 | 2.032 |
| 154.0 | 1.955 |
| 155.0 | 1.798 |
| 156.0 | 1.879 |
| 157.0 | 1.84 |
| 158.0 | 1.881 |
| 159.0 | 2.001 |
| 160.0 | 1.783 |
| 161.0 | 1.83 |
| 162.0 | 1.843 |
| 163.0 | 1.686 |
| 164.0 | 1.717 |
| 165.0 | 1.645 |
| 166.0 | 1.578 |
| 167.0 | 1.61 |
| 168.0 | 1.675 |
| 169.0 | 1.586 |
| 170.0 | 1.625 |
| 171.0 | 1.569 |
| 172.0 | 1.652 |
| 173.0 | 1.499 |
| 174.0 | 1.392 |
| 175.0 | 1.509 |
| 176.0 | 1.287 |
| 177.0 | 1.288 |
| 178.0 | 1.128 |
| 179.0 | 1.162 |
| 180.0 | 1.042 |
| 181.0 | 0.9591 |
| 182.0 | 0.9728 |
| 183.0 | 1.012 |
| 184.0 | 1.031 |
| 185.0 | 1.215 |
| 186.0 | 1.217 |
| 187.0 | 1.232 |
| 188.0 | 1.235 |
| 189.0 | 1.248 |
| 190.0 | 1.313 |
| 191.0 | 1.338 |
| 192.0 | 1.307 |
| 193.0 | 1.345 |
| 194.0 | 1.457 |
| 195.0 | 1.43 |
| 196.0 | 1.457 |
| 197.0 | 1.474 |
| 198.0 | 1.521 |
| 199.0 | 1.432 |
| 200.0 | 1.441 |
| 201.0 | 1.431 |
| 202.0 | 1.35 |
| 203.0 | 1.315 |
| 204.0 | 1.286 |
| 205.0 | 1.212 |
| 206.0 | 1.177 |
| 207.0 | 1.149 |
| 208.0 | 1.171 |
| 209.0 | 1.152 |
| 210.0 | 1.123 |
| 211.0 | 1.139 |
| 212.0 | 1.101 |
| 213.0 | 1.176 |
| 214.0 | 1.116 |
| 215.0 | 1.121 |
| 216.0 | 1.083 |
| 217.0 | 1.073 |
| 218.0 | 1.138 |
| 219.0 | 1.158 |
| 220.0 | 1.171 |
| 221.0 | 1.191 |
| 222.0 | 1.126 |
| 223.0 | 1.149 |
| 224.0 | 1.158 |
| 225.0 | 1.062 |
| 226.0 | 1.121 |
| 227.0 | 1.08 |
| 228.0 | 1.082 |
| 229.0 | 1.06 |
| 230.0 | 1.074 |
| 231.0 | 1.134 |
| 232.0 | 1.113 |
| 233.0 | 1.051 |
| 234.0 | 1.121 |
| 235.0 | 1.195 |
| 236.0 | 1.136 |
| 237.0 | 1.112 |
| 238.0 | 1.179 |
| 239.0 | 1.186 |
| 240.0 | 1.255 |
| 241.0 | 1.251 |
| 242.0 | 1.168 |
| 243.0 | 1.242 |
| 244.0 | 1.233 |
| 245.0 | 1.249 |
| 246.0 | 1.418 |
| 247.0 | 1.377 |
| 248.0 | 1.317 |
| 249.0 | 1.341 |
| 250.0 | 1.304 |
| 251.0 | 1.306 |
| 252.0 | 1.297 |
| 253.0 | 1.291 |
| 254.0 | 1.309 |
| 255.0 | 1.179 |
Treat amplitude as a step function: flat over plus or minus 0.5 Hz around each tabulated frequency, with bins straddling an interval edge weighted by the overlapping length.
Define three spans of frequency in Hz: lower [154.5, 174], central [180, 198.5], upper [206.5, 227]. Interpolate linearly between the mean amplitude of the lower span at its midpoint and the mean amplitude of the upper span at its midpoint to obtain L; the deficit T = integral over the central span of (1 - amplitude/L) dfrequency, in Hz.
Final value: 2.2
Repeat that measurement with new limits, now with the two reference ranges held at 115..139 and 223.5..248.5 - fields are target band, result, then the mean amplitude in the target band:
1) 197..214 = 1.60 Hz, 1.26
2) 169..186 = 3.37 Hz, 1.28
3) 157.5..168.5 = -0.36 Hz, 1.75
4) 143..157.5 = -0.35 Hz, 1.83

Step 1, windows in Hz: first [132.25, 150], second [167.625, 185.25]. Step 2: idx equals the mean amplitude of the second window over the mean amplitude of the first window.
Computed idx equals 0.71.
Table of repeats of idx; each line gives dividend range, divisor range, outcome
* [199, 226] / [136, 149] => 0.65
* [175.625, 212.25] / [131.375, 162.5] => 0.67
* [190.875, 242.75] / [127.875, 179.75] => 0.69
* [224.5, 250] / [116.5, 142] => 0.61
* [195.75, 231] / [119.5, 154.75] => 0.63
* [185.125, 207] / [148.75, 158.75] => 0.71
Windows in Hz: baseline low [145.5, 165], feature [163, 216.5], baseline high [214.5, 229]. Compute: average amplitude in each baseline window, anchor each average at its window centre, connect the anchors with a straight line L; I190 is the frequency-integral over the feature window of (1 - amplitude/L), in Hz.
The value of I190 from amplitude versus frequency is 5.1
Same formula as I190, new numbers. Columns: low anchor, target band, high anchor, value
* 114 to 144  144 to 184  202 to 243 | 0.9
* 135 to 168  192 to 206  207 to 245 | 0.0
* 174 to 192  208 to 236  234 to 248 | 2.2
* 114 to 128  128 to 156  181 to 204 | -2.5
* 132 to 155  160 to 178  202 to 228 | 0.3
